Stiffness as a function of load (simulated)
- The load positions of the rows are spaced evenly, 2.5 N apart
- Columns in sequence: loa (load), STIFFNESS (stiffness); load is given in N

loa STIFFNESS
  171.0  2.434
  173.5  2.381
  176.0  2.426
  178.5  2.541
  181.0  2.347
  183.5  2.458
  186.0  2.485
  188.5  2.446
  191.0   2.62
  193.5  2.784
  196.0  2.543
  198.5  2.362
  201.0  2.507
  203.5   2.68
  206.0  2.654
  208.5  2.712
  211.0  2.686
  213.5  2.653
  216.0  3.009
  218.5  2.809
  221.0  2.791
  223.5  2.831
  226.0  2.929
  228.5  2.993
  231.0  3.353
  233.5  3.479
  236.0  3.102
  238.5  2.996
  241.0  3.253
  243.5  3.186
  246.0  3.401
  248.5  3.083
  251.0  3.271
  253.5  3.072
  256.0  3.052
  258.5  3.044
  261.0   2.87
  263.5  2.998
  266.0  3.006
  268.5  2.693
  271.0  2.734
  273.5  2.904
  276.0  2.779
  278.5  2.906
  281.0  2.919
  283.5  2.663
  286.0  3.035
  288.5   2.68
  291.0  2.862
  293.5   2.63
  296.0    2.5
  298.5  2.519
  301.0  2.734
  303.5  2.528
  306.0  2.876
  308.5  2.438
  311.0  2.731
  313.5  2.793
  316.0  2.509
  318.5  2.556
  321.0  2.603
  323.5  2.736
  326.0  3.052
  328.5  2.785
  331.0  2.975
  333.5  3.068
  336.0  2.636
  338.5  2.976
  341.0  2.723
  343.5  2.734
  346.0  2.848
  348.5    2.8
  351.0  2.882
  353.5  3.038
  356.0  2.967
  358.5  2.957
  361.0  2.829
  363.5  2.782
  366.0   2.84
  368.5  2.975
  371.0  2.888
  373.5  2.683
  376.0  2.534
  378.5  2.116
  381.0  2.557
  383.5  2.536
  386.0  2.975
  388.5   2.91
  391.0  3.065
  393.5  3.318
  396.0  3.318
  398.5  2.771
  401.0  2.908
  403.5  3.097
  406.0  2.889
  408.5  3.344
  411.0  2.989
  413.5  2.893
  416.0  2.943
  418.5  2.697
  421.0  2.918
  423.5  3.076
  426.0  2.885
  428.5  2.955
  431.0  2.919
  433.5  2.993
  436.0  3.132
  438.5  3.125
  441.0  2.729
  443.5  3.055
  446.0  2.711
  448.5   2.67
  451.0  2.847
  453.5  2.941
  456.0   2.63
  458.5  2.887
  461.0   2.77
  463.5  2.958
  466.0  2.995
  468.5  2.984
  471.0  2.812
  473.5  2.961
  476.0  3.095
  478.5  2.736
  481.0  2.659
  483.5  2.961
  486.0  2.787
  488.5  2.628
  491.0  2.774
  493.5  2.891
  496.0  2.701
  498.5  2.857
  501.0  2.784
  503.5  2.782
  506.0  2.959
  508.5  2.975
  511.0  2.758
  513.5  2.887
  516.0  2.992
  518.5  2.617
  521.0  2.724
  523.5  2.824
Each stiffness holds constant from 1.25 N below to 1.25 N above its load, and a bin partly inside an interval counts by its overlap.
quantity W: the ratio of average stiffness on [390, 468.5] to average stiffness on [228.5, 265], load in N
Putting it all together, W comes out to 0.9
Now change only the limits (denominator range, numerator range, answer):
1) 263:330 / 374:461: 1.05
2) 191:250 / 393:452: 1.02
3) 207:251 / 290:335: 0.90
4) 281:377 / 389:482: 1.06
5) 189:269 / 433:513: 0.98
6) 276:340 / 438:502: 1.03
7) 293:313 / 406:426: 1.13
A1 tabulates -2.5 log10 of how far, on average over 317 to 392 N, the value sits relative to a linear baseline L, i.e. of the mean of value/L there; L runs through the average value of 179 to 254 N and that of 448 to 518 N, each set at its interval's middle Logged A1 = 0.02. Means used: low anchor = 2.84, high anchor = 2.85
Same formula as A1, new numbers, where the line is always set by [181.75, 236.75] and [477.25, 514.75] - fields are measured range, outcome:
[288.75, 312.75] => 0.05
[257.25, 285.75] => -0.04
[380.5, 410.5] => -0.07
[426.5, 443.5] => -0.07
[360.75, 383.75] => 0.05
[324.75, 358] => -0.04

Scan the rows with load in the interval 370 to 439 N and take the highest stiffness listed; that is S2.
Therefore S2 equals 3.344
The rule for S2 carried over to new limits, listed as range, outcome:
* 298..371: 3.068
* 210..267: 3.479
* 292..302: 2.734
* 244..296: 3.401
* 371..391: 3.065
